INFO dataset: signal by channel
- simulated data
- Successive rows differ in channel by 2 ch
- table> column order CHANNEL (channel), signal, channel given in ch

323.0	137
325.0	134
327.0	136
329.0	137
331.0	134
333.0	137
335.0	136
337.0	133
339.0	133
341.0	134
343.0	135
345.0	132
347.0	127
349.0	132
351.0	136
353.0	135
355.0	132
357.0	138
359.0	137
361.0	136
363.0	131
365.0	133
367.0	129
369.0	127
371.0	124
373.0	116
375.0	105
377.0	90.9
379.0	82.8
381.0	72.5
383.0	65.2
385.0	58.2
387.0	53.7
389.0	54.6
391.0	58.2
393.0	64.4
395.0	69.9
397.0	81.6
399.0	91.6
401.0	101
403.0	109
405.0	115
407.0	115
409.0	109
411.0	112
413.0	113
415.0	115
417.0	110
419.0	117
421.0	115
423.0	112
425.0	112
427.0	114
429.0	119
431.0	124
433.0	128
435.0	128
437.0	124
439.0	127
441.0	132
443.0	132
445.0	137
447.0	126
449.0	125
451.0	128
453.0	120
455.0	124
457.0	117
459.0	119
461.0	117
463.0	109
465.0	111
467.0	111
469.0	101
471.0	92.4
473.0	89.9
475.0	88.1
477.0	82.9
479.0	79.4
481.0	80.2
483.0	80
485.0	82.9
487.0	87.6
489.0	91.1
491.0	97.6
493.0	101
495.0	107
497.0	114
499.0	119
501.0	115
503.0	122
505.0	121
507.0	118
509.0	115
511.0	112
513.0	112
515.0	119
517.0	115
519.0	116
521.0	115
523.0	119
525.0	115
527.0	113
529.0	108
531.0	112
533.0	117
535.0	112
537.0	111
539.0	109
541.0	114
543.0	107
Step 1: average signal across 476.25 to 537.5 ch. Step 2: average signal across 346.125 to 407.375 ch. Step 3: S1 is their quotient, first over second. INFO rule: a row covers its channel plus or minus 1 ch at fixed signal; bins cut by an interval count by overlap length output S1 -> 1.03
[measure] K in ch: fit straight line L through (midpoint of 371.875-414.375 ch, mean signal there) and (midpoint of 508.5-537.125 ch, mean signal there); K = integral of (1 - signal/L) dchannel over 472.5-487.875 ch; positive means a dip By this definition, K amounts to 3.2 ch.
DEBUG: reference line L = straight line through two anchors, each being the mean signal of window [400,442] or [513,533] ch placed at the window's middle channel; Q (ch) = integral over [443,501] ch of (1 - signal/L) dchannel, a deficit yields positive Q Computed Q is 5.1 ch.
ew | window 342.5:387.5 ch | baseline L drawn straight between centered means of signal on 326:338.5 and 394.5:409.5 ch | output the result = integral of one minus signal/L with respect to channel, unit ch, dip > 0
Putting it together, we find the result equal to 1.85 ch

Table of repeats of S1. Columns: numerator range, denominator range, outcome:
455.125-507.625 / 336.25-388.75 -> 0.89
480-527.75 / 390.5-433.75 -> 1.02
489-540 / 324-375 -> 0.86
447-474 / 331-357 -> 0.85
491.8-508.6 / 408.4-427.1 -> 1.01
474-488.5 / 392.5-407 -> 0.90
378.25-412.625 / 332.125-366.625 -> 0.63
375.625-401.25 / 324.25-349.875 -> 0.54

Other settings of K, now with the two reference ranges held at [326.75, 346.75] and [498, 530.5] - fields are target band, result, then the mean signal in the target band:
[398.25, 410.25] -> 1.9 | 107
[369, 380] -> 2.1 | 106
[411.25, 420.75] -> 0.9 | 114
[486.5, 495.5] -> 1.6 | 96.8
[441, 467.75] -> 0.1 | 122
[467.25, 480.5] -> 3.3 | 89.9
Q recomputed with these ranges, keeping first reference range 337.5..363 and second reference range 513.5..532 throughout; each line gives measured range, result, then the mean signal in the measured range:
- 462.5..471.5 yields 1.2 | 105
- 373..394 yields 9.3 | 72.7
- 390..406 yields 5.2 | 86.3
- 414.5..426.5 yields 1.2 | 113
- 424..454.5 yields -0.3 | 125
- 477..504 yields 4.7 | 97.6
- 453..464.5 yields 0.4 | 117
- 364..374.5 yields 0.5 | 125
